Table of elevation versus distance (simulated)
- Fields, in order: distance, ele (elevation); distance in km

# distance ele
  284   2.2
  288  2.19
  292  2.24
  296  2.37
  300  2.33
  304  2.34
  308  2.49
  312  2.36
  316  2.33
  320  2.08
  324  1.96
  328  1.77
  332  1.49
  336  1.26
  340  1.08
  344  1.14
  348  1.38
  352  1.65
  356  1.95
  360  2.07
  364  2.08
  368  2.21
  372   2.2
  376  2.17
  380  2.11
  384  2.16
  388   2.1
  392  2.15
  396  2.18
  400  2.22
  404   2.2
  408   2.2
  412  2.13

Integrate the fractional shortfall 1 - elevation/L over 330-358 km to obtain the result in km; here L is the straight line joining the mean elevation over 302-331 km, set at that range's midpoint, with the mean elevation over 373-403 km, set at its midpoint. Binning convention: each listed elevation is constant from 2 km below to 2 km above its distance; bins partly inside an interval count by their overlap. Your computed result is 9.6 km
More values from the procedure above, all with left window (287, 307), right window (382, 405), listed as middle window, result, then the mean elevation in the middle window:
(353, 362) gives 1.01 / 1.97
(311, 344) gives 7.76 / 1.73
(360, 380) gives 0.47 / 2.15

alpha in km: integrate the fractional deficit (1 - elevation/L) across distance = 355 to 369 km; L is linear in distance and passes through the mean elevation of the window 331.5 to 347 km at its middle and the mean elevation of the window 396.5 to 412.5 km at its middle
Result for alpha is -4.6 km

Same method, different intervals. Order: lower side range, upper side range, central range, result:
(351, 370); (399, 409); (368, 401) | -0.7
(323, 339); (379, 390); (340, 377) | 1.0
